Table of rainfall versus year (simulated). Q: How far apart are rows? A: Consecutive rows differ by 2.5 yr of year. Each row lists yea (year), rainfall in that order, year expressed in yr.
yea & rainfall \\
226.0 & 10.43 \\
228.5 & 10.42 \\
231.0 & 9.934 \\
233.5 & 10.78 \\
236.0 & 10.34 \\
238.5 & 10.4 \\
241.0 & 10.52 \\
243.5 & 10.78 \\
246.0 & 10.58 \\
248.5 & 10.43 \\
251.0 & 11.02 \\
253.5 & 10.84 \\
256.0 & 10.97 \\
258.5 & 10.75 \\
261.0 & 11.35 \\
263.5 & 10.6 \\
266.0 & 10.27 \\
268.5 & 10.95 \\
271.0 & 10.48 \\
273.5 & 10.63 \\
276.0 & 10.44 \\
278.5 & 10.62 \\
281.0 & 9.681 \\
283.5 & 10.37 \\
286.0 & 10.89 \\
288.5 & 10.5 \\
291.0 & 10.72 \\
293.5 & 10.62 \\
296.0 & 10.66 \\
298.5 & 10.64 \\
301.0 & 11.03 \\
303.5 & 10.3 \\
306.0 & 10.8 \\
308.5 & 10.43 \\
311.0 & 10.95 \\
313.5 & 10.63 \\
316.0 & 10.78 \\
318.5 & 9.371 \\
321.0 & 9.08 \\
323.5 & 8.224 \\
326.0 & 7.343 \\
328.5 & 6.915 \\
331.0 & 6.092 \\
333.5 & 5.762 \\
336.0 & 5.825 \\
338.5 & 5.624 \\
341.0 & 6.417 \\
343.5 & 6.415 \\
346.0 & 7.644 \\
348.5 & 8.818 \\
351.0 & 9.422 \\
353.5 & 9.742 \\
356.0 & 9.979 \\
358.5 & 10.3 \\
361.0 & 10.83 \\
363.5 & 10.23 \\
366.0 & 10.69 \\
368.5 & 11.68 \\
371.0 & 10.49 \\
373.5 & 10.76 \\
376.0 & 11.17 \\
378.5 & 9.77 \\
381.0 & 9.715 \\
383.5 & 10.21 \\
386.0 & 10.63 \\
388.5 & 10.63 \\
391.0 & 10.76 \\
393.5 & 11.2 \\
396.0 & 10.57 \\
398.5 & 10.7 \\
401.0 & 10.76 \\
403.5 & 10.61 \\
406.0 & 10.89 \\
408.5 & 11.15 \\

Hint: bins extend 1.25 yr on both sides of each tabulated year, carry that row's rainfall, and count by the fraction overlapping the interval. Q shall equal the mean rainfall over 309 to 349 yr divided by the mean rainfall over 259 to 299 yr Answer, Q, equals 0.7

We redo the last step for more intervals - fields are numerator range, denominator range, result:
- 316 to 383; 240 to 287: 0.83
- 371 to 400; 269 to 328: 1.04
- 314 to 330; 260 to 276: 0.81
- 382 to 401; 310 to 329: 1.16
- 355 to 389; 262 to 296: 1.00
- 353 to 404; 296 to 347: 1.23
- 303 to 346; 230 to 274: 0.77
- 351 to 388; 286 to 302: 0.97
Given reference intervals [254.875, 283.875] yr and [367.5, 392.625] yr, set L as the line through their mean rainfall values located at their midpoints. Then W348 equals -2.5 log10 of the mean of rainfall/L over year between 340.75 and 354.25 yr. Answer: 0.29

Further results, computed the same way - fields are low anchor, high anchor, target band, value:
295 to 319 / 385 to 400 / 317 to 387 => 0.198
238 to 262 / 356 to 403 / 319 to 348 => 0.462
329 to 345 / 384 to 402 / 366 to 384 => -0.151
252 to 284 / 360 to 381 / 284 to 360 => 0.171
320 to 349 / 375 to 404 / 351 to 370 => -0.202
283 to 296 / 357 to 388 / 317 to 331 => 0.299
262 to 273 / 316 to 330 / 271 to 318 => -0.118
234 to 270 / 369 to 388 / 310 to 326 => 0.102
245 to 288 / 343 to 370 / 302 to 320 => -0.029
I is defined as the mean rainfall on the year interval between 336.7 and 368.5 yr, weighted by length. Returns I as 8.9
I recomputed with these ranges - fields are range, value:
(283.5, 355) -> 9.01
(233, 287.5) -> 10.6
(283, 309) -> 10.6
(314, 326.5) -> 9.16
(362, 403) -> 10.6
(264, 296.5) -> 10.5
